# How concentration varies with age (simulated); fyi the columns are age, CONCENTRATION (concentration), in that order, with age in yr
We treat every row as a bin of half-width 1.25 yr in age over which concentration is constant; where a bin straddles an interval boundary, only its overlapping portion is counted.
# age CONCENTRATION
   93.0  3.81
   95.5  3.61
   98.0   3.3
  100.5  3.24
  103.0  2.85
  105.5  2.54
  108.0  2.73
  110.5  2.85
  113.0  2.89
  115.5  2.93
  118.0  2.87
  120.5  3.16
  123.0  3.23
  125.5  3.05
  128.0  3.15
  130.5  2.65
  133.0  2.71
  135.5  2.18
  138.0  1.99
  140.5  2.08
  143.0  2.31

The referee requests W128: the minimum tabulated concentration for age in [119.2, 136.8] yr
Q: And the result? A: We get 2.18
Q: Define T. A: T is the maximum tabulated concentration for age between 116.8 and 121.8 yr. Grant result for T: 3.16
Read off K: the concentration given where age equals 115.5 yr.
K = 2.93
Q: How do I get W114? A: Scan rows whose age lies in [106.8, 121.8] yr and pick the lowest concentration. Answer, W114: 2.73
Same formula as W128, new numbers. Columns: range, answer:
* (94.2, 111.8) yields 2.54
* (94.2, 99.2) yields 3.3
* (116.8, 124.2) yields 2.87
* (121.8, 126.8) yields 3.05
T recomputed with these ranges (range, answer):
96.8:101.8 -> 3.3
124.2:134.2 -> 3.15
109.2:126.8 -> 3.23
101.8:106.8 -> 2.85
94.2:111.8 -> 3.61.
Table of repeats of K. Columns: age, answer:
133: 2.71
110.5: 2.85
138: 1.99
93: 3.81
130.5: 2.65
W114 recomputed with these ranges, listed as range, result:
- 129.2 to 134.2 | 2.65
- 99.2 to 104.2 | 2.85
